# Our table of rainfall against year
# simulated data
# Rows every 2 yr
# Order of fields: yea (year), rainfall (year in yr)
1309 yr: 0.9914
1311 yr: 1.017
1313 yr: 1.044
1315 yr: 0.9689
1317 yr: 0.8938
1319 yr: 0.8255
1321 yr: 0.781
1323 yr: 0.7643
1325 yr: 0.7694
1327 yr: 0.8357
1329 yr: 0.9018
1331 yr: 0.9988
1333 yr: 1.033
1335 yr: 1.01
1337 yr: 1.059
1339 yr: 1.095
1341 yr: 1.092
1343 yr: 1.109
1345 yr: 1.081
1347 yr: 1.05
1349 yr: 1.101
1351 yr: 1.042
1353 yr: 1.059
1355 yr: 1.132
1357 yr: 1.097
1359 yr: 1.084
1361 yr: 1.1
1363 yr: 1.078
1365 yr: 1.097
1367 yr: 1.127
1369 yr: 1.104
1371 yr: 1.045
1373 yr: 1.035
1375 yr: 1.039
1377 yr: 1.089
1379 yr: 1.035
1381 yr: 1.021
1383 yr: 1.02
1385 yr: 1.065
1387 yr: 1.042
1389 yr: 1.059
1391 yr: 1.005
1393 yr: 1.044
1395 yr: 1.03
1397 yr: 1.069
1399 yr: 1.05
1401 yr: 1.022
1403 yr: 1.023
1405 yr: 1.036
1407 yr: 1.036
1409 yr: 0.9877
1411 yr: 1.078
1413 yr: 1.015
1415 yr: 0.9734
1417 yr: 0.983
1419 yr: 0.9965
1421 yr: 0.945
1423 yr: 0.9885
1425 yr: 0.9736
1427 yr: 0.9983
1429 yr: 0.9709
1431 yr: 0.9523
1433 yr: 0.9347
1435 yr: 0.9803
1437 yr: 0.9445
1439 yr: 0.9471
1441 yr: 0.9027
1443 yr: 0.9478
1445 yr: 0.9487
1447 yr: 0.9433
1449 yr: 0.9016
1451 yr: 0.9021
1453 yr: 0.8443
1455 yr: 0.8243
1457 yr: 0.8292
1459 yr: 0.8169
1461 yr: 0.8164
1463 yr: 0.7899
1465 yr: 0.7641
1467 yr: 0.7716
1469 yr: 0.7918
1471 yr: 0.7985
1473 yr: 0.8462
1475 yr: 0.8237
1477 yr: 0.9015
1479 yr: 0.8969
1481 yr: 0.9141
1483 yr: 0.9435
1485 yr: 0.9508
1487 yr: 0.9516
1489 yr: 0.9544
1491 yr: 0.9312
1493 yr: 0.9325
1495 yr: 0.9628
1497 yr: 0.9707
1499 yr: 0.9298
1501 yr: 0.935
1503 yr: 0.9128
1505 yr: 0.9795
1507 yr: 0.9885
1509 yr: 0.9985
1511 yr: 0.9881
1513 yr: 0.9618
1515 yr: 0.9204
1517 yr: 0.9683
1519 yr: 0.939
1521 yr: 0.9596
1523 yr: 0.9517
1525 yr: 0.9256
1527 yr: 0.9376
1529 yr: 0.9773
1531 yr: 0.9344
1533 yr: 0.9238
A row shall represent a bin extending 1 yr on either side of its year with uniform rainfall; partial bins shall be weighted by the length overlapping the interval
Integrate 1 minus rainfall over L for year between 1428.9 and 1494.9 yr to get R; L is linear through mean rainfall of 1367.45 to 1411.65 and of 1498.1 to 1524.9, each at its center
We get 6.7 yr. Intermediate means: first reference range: 1.04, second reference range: 0.955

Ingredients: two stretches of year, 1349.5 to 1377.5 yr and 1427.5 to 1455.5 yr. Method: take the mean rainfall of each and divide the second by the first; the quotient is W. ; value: 0.86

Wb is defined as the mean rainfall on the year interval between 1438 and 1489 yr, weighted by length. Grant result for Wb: 0.872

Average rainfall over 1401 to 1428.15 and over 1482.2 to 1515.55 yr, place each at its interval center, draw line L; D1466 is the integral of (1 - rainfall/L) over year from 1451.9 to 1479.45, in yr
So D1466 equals 4.3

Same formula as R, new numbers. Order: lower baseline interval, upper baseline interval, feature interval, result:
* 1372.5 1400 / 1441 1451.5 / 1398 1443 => -0.5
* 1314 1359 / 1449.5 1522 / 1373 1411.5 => -3.4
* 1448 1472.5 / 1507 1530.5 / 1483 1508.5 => -1.3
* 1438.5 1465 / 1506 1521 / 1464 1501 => 1.1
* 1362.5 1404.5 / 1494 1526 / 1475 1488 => 0.8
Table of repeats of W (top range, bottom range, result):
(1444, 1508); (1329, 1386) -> 0.84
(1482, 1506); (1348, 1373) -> 0.87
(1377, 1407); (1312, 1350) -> 1.07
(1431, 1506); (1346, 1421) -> 0.85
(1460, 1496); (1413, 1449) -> 0.91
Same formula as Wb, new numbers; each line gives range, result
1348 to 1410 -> 1.06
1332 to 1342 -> 1.06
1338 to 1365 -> 1.09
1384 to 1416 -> 1.03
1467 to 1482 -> 0.848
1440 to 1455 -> 0.907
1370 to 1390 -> 1.04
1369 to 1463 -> 0.98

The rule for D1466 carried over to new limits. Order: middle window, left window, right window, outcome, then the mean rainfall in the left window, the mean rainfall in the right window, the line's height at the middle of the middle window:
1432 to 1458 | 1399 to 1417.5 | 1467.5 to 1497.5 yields 1.4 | 1.02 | 0.901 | 0.961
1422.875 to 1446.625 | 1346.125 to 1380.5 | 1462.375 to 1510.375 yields 0.5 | 1.08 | 0.903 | 0.976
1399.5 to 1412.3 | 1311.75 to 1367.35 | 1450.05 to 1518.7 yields -1.0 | 1.01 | 0.898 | 0.957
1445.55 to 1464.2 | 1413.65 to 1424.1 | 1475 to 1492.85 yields 1.9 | 0.979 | 0.925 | 0.949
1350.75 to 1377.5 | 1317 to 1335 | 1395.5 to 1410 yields -3.6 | 0.873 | 1.03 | 0.952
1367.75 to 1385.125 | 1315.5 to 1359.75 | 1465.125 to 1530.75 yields -1.4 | 0.991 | 0.923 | 0.974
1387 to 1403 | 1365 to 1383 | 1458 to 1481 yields -0.5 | 1.06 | 0.824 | 1.01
